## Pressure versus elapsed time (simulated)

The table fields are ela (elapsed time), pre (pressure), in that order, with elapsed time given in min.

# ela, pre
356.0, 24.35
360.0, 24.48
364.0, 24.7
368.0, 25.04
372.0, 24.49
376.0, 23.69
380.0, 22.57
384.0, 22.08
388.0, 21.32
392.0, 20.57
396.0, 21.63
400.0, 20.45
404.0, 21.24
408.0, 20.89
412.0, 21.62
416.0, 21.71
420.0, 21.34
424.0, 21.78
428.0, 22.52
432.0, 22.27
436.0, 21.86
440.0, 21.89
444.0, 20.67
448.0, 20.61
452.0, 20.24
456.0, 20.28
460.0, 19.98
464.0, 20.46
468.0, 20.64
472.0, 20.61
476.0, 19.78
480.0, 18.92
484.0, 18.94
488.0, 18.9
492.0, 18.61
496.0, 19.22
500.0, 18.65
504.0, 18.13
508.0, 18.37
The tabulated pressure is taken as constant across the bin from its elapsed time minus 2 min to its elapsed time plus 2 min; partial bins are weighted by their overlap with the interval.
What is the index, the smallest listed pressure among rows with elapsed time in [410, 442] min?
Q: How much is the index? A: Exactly 21.34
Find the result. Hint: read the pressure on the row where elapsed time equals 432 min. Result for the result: 22.27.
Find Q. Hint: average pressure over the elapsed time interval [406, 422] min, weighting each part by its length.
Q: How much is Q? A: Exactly 21.4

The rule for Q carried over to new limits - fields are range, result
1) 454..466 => 20.2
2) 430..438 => 22.1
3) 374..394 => 22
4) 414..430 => 21.8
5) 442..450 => 20.6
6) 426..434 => 22.4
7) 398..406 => 20.8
